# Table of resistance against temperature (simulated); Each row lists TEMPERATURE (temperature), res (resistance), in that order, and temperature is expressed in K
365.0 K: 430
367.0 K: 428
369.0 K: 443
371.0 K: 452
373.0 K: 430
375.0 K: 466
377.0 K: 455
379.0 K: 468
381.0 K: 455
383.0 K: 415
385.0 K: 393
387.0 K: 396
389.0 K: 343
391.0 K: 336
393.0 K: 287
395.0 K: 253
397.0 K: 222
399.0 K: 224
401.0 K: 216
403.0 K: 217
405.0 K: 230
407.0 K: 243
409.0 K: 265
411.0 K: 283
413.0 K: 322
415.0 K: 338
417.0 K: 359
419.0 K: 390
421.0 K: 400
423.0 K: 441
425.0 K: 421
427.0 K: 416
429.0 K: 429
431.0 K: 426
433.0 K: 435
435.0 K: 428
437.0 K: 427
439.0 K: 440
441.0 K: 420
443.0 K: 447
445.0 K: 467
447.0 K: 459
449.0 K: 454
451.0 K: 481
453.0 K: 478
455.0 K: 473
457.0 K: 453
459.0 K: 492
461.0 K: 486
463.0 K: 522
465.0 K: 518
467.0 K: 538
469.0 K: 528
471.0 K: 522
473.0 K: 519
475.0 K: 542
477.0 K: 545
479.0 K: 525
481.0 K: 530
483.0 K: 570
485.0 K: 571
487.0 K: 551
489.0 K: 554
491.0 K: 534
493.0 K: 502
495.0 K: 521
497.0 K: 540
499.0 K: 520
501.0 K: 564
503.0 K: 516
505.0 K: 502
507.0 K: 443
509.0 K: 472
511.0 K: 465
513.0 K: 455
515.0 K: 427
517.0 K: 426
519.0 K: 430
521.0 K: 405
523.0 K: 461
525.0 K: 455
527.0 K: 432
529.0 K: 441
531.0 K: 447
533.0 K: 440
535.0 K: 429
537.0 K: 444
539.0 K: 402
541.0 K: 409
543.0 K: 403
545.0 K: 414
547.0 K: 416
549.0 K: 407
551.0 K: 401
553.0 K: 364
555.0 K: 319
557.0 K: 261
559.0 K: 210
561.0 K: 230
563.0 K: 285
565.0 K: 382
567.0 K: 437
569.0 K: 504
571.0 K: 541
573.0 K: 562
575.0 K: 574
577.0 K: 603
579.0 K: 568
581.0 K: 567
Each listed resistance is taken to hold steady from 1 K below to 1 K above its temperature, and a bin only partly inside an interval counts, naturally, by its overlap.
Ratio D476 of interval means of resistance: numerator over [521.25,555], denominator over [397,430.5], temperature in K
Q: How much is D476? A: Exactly 1.30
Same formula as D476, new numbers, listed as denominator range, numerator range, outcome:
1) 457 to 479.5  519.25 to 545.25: 0.83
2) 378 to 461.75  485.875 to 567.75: 1.13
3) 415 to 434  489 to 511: 1.25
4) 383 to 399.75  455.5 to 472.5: 1.61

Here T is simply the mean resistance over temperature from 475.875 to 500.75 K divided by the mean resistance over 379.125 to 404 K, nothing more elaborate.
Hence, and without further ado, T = 1.7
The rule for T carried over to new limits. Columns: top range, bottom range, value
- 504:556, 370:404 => 1.20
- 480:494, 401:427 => 1.68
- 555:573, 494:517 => 0.75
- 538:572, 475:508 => 0.71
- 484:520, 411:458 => 1.18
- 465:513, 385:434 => 1.59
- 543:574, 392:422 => 1.35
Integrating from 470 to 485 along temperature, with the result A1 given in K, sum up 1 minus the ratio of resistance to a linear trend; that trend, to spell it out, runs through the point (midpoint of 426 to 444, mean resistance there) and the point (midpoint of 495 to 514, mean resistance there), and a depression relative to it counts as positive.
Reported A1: -2.1 K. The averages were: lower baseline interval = 430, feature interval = 538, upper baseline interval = 499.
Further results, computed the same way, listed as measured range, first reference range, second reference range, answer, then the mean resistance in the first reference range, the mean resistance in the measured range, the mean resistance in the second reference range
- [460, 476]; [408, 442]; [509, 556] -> -4.7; 391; 522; 422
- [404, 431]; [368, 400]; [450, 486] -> 5.2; 377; 352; 516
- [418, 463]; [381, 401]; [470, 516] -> -3.2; 320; 446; 517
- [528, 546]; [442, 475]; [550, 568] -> -3.4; 491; 425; 321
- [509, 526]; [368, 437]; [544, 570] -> -4.0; 363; 442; 356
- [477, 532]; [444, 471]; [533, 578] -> -4.9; 490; 492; 410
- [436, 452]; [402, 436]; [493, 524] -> -2.5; 355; 449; 477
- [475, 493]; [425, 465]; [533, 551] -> -4.3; 455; 545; 416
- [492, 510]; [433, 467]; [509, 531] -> -2.4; 467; 509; 442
